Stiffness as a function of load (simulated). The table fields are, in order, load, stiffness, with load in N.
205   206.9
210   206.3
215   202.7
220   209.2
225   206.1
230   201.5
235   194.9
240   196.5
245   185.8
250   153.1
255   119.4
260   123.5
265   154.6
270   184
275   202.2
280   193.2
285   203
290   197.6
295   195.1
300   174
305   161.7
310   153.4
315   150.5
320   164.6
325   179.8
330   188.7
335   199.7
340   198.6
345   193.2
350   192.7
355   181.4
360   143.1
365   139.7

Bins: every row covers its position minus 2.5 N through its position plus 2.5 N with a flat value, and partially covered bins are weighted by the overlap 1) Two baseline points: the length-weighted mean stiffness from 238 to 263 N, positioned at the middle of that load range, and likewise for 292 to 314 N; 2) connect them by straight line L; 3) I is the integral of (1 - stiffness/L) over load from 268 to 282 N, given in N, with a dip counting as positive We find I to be -2.7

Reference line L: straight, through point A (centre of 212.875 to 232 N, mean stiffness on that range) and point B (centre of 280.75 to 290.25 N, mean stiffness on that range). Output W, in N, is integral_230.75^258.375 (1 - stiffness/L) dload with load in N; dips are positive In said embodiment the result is 4.45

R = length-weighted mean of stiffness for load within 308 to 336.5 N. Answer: 172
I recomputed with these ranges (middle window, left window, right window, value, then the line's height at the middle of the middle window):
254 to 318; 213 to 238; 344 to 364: 5.94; 189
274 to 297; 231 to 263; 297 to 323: -5.00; 163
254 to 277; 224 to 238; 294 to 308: 3.52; 187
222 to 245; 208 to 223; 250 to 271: -2.26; 181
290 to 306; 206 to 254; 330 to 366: 0.38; 186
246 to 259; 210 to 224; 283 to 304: 3.81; 199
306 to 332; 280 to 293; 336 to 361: 3.37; 192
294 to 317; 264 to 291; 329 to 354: 3.19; 192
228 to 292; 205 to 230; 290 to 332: 4.33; 191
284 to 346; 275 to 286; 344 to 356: 4.22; 194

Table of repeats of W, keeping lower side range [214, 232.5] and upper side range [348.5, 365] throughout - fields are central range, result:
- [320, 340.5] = -1.64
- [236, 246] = 0.37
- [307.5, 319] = 1.62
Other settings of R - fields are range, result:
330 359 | 190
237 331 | 173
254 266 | 131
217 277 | 178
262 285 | 184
